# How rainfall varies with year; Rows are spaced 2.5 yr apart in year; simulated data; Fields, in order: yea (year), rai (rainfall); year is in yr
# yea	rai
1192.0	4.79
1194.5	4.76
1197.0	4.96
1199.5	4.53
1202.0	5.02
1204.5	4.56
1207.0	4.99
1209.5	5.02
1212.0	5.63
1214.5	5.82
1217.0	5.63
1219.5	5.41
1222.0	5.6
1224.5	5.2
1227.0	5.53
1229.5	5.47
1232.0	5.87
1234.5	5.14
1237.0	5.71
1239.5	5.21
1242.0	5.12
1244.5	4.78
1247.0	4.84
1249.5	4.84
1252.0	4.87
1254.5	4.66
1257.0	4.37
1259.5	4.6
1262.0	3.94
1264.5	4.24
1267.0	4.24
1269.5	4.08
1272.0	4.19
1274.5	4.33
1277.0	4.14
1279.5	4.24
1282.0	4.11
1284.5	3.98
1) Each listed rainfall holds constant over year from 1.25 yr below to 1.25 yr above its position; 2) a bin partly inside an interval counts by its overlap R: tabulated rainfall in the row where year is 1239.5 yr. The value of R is 5.21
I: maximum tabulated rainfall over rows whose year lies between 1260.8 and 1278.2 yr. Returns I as 4.33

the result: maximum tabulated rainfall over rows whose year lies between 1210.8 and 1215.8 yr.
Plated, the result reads 5.82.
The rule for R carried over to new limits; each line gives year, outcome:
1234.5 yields 5.14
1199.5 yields 4.53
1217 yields 5.63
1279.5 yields 4.24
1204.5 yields 4.56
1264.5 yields 4.24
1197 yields 4.96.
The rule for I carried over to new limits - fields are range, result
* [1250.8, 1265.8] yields 4.87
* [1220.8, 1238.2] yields 5.87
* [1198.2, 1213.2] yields 5.63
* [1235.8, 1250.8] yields 5.71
